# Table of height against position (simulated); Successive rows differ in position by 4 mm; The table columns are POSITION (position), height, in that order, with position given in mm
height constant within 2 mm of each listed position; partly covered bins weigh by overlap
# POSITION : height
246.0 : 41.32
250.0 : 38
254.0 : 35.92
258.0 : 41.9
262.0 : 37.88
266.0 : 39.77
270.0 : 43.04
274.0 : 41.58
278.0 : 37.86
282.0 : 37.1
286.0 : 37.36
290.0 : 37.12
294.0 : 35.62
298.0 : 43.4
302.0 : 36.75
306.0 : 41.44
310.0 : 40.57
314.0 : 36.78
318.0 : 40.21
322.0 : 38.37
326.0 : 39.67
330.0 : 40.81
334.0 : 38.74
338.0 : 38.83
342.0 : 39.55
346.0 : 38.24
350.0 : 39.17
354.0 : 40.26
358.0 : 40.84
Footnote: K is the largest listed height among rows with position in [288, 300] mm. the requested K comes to 43.4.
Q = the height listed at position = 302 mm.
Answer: 36.75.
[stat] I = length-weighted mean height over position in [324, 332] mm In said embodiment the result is 40.2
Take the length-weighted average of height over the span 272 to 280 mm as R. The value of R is 39.7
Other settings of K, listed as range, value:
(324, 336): 40.81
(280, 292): 37.36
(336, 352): 39.55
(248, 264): 41.9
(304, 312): 41.44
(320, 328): 39.67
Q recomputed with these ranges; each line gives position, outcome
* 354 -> 40.26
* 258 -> 41.9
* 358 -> 40.84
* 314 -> 36.78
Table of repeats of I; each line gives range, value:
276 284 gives 37.5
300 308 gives 39.1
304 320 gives 39.8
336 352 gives 38.9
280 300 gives 38.1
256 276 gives 40.8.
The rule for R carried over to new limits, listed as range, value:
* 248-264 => 38.4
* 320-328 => 39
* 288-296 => 36.4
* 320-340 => 39.3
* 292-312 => 39.6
